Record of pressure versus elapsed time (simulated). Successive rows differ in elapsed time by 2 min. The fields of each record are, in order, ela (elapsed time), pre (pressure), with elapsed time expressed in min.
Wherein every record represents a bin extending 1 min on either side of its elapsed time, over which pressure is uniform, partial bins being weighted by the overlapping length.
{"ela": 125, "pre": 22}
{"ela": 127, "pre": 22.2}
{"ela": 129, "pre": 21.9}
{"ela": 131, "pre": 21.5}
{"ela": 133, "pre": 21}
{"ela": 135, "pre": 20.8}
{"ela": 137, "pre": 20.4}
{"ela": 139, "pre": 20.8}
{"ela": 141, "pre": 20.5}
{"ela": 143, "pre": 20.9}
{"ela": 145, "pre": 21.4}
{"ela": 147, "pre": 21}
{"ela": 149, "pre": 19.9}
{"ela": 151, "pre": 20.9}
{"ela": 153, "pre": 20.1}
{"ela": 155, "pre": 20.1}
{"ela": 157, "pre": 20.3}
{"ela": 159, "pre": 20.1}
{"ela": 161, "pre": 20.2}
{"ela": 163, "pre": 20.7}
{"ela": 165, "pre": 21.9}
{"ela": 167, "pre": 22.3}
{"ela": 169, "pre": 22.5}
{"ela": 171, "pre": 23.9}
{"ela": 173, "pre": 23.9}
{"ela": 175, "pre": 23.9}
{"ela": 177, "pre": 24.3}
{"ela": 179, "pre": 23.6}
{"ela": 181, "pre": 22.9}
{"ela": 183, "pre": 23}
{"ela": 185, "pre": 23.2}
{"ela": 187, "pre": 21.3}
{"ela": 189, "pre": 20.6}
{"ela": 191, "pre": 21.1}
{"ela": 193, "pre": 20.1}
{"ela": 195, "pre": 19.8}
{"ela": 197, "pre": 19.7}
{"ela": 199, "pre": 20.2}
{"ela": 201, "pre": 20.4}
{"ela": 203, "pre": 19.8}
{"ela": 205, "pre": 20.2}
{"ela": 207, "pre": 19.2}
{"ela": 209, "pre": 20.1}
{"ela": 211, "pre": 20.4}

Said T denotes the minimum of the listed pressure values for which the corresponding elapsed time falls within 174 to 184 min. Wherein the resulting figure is 22.9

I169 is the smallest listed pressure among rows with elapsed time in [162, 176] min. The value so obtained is 20.7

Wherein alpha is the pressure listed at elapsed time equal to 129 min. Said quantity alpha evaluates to 21.9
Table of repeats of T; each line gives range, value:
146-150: 19.9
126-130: 21.9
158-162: 20.1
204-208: 19.2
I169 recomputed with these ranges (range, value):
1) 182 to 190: 20.6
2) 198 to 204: 19.8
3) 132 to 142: 20.4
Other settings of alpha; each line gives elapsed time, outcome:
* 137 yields 20.4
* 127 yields 22.2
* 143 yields 20.9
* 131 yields 21.5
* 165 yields 21.9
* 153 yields 20.1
